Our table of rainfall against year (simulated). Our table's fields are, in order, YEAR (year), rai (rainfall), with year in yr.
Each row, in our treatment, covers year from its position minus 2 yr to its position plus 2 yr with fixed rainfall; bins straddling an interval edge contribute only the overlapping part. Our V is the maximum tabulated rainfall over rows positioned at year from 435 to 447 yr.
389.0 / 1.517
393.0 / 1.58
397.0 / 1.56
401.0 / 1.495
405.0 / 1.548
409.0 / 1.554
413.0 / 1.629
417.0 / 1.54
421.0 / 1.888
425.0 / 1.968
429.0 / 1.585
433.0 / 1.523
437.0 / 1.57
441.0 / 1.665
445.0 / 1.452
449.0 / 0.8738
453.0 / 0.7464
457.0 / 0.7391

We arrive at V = 1.665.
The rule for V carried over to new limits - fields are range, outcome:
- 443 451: 1.452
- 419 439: 1.968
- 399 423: 1.888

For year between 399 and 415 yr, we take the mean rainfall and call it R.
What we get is 1.56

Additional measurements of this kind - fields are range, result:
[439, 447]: 1.56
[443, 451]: 1.16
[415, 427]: 1.8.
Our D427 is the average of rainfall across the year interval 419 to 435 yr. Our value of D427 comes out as 1.74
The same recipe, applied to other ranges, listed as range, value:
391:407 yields 1.55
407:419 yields 1.57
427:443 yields 1.59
